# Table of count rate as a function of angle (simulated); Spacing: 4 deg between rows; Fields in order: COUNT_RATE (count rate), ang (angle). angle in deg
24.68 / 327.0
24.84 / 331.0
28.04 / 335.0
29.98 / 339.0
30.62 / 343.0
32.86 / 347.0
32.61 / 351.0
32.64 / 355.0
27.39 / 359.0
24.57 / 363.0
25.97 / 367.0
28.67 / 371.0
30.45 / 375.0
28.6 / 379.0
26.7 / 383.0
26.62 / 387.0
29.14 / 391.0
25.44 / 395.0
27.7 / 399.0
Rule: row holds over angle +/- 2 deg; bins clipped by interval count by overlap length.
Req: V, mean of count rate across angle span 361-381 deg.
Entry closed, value 27.7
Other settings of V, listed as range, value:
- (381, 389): 26.7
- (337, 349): 31.2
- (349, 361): 30.9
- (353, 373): 27.8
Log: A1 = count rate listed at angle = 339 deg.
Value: 29.98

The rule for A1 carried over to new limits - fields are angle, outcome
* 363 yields 24.57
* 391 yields 29.14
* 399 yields 27.7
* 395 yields 25.44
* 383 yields 26.7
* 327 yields 24.68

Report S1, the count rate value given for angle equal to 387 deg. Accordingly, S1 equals 26.62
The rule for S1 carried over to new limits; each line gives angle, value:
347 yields 32.86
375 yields 30.45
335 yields 28.04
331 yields 24.84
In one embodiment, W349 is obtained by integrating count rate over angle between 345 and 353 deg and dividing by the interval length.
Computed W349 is 32.7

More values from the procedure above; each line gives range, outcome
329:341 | 27.6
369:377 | 29.6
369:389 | 28.2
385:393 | 27.9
